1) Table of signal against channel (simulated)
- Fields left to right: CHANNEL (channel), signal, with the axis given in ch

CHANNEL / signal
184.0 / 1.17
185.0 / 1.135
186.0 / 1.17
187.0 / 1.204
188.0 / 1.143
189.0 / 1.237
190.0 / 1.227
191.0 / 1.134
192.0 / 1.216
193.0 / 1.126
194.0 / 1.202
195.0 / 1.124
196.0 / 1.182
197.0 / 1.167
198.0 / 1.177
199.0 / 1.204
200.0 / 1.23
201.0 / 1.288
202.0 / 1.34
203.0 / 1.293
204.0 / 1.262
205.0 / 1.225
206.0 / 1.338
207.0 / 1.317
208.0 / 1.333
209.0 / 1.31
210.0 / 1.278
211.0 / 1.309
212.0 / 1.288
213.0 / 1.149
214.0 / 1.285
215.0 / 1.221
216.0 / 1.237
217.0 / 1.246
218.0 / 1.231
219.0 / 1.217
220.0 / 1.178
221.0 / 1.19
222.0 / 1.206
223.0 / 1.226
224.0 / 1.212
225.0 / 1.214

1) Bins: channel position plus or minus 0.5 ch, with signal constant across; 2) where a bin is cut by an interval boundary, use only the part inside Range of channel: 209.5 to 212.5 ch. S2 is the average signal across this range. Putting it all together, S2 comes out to 1.29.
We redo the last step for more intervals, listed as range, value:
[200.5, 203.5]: 1.31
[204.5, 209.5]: 1.3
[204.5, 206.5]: 1.28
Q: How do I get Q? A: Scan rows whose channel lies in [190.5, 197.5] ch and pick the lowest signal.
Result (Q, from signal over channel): 1.124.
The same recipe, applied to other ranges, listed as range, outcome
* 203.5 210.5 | 1.225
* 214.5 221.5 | 1.178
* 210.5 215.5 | 1.149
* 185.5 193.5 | 1.126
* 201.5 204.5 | 1.262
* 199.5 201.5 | 1.23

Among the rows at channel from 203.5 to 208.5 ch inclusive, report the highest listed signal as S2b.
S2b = 1.338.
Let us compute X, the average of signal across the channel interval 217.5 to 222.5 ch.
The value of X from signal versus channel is 1.2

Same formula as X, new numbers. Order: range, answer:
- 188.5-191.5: 1.2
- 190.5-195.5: 1.16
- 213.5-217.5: 1.25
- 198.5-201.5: 1.24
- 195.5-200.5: 1.19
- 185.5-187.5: 1.19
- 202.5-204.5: 1.28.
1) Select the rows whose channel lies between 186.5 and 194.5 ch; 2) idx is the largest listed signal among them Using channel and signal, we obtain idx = 1.237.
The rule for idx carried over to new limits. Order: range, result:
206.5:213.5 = 1.333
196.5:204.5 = 1.34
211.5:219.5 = 1.288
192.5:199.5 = 1.204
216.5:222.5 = 1.246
